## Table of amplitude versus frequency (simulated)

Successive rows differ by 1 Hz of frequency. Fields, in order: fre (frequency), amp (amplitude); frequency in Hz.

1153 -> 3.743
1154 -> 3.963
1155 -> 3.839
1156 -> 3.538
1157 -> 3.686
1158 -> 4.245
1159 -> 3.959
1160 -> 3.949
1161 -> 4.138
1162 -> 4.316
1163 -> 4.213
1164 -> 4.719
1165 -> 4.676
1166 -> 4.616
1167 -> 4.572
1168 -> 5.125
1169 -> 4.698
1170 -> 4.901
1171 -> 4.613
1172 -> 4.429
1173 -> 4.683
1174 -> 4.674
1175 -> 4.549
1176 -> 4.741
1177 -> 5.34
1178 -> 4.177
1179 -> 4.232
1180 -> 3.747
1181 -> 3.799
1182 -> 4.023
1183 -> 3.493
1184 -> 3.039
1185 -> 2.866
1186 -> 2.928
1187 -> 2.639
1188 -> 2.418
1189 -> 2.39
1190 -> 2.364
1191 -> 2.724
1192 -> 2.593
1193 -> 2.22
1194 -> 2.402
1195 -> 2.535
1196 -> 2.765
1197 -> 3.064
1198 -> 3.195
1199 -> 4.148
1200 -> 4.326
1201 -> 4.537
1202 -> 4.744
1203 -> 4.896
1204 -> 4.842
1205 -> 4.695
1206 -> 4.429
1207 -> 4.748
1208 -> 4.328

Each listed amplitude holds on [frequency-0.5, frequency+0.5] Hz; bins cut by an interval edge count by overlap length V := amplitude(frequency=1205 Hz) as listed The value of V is 4.695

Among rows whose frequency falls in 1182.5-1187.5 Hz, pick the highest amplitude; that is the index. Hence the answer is 3.493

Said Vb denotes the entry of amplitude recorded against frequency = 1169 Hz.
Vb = 4.698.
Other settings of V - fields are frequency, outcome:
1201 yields 4.537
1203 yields 4.896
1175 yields 4.549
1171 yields 4.613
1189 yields 2.39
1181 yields 3.799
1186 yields 2.928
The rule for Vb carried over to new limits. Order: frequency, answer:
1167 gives 4.572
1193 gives 2.22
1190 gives 2.364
